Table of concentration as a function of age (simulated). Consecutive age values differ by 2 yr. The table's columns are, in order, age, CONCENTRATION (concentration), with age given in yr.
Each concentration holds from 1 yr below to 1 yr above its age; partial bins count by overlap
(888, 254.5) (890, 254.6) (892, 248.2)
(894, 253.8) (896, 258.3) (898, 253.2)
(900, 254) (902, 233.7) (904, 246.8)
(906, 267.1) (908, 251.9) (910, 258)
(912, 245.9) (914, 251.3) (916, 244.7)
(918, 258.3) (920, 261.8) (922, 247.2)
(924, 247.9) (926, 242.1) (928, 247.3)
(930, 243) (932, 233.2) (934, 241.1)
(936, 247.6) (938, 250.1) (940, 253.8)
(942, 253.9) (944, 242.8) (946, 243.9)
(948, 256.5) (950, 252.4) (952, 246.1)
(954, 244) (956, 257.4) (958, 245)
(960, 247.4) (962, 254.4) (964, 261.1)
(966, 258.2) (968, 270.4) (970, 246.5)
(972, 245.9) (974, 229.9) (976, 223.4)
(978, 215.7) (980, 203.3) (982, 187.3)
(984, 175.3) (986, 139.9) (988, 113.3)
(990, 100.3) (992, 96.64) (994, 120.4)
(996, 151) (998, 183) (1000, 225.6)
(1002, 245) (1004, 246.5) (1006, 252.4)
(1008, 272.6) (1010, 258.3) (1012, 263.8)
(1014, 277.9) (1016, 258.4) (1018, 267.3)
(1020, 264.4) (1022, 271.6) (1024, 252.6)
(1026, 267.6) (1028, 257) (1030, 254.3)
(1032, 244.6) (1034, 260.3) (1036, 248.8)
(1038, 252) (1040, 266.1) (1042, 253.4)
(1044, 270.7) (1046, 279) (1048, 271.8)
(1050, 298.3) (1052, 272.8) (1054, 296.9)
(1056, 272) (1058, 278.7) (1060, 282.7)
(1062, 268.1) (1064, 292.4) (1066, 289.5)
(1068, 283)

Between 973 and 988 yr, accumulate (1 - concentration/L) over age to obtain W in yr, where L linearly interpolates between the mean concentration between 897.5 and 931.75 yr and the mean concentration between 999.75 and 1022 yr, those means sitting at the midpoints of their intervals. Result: 3.8 yr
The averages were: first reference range 250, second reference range 259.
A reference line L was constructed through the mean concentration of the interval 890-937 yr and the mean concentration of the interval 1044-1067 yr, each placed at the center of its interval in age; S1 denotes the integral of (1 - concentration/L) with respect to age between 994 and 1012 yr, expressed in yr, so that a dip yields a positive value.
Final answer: 3.0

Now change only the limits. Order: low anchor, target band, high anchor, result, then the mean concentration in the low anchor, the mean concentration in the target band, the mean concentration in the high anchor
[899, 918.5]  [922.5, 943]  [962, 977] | 0.3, 251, 246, 248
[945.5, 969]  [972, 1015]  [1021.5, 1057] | 9.8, 253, 200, 266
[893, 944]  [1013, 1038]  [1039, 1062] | 1.0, 250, 260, 276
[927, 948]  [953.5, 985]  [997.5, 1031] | 1.8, 246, 235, 255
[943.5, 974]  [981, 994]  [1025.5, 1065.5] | 6.2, 251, 134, 270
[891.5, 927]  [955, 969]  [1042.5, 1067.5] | 0.3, 251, 256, 281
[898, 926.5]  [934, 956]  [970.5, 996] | -3.6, 251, 249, 172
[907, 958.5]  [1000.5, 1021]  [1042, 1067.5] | 0.7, 249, 260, 280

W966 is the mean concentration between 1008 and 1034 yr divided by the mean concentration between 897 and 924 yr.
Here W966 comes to 1.04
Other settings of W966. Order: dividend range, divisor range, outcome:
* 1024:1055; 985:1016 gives 1.34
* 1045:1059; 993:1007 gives 1.38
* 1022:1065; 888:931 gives 1.07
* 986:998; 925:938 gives 0.51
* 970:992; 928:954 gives 0.74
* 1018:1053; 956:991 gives 1.23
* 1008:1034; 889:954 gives 1.05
